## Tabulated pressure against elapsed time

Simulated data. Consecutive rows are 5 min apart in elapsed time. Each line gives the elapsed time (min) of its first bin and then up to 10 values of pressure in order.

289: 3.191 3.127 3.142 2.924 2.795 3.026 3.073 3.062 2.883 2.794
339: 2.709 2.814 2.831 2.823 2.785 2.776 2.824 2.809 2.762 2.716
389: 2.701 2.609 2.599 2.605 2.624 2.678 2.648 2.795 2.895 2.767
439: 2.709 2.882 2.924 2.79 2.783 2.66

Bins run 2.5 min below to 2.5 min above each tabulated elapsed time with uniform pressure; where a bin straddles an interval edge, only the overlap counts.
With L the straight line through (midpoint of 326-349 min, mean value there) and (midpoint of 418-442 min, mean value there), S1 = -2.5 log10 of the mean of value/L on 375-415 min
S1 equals 0.05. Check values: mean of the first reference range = 2.81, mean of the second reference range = 2.77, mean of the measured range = 2.67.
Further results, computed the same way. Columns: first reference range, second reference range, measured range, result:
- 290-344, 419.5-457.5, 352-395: 0.049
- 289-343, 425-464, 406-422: 0.076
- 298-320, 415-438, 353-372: 0.031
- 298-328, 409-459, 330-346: 0.063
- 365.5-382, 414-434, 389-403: 0.064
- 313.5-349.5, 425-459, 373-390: 0.045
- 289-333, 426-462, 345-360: 0.050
